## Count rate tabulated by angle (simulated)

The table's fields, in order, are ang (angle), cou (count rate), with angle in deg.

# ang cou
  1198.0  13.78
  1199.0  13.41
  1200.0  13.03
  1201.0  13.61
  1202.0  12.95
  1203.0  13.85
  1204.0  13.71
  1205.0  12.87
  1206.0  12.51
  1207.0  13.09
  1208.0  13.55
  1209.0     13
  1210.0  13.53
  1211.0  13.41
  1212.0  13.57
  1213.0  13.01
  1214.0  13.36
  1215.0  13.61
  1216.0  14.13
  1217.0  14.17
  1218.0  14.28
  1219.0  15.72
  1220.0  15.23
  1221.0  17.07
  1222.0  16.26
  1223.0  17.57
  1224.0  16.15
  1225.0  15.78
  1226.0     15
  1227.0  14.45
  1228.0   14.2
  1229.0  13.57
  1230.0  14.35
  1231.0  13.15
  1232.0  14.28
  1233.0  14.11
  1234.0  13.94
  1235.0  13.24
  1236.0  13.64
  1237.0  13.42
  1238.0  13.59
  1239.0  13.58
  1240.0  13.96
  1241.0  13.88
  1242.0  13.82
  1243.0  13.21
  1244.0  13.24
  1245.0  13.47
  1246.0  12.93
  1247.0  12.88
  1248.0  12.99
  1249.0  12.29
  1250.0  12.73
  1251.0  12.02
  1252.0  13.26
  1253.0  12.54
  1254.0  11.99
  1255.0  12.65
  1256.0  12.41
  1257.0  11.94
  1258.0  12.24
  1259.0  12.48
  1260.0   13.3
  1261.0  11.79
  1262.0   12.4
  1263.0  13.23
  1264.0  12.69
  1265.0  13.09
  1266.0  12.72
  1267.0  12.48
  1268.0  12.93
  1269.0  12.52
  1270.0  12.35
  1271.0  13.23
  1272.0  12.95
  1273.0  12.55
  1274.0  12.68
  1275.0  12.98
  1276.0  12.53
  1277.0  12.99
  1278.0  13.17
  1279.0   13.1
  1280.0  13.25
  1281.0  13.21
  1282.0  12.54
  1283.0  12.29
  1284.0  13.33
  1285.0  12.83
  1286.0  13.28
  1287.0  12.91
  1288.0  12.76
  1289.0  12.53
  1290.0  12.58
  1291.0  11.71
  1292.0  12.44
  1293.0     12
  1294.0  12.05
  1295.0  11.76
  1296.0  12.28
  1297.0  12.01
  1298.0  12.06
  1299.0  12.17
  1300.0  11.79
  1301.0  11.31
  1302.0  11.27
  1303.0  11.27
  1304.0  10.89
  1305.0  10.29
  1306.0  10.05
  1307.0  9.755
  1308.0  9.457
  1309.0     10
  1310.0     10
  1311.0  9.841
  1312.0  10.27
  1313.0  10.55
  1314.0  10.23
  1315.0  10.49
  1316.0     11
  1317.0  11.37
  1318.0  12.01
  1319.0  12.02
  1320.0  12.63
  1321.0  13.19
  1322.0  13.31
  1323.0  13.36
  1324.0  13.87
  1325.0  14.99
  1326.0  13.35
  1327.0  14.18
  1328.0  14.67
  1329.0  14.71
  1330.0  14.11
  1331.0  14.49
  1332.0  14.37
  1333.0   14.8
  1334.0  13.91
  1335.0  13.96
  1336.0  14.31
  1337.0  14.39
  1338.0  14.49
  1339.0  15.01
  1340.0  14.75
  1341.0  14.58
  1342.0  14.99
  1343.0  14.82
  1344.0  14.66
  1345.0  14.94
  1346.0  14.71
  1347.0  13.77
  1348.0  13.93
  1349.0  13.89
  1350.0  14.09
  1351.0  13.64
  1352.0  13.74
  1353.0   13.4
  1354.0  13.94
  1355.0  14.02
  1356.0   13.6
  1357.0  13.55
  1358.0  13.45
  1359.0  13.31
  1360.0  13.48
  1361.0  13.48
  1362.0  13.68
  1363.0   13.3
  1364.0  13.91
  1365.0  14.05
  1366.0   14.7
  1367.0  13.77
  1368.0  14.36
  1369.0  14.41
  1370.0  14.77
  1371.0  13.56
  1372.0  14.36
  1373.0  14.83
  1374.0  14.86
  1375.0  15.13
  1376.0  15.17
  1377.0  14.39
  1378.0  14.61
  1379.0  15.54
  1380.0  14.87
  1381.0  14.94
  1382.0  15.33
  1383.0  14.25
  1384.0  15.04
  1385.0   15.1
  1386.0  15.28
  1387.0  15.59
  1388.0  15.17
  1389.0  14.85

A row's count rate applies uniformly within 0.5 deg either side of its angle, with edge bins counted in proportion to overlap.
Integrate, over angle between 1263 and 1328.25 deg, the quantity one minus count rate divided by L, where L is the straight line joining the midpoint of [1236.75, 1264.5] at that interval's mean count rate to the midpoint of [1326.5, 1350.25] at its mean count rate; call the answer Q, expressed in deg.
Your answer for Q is 7.1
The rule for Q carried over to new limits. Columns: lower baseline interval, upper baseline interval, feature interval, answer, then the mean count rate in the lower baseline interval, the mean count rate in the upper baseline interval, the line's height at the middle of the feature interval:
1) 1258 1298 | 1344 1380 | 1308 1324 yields 2.4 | 12.7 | 14.1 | 13.3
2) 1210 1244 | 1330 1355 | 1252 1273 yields 2.5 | 14.3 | 14.3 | 14.3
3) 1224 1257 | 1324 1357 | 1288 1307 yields 3.1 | 13.5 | 14.3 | 13.9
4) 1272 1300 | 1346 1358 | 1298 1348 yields 2.0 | 12.6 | 13.8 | 13.3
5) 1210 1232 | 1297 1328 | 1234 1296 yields 1.7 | 14.6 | 11.6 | 13.2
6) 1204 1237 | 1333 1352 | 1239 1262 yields 2.3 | 14.2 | 14.4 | 14.3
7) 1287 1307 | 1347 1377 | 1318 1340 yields -1.9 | 11.7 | 14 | 12.9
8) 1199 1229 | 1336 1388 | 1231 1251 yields 1.2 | 14.2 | 14.4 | 14.2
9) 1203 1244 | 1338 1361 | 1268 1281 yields 1.1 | 14.1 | 14.1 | 14.1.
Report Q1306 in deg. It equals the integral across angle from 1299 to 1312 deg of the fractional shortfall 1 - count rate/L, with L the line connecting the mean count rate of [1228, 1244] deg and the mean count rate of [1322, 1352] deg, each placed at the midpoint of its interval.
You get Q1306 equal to 3.3 deg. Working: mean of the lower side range 13.7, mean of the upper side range 14.3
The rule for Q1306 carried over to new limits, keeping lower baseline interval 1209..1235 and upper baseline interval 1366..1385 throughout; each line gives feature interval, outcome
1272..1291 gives 2.3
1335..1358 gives 0.7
